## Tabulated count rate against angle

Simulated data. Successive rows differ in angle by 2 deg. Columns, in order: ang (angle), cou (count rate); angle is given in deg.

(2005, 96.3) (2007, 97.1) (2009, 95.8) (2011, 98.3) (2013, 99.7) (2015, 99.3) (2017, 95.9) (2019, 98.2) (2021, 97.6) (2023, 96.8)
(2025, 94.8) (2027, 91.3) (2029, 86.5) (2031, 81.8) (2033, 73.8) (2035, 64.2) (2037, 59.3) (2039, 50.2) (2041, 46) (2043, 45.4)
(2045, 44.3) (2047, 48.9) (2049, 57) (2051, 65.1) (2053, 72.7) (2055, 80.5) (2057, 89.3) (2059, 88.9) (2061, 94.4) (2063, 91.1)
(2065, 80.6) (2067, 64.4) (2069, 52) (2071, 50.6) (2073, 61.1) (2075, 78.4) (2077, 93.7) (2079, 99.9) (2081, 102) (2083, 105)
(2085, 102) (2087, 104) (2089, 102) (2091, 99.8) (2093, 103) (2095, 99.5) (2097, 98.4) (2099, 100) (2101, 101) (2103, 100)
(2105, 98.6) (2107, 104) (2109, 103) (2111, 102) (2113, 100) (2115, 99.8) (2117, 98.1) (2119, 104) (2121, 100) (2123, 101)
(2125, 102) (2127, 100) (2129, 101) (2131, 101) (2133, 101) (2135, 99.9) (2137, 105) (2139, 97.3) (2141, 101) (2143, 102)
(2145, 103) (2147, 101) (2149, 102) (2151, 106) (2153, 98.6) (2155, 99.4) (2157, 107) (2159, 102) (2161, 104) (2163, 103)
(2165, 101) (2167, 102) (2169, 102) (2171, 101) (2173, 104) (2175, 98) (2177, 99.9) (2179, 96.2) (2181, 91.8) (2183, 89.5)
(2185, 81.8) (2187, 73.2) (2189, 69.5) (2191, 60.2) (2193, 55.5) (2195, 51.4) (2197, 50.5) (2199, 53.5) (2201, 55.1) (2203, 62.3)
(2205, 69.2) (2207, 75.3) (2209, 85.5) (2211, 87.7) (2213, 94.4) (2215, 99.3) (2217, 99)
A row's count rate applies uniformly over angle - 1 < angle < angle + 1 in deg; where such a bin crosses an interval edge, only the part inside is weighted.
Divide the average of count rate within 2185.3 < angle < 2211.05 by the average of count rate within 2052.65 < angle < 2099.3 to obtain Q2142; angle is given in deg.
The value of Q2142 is 0.74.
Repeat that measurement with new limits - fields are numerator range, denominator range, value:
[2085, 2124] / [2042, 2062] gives 1.47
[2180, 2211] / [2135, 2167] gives 0.68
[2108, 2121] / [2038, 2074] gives 1.54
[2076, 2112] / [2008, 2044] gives 1.23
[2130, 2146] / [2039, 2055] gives 1.82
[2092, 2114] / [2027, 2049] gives 1.64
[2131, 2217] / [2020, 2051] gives 1.29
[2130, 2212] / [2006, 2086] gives 1.11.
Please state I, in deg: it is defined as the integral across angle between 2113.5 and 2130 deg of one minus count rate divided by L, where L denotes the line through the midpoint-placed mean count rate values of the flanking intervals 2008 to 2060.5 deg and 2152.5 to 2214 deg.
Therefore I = -3.81 deg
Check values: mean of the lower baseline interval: 77.9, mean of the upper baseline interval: 84.5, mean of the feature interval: 101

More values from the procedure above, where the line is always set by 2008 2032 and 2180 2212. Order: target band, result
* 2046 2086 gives 4.1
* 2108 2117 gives -2.1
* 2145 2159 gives -4.9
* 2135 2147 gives -3.7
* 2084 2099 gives -3.0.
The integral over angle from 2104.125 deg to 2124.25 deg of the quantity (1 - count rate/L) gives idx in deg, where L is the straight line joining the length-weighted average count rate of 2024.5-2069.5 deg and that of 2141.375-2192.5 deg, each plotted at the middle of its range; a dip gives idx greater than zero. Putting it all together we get -3.9 deg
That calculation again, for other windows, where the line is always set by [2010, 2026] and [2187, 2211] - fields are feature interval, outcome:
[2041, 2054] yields 5.3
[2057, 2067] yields 0.3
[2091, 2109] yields -4.0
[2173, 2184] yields -4.5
